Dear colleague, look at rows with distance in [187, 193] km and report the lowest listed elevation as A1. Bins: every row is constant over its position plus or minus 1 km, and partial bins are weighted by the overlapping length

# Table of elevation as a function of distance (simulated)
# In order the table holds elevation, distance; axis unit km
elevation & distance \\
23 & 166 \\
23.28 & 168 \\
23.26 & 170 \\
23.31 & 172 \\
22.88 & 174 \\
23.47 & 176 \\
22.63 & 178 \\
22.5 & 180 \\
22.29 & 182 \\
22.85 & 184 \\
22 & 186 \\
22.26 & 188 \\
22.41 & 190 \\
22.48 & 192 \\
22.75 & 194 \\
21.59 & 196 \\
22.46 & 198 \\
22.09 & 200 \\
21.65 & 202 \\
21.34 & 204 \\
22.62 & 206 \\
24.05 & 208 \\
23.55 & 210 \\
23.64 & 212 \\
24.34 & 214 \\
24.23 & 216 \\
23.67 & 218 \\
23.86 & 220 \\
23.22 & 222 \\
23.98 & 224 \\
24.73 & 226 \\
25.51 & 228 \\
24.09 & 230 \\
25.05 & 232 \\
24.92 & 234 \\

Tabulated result 22.26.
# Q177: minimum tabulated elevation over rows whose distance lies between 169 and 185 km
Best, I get 22.29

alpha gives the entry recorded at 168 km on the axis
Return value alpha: 23.28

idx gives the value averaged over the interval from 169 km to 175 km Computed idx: 23.2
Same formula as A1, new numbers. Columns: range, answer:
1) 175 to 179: 22.63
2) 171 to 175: 22.88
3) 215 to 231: 23.22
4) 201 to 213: 21.34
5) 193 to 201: 21.59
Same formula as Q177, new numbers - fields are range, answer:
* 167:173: 23.26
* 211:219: 23.64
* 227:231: 24.09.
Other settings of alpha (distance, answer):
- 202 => 21.65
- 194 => 22.75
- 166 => 23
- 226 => 24.73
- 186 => 22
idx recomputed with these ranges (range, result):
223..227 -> 24.4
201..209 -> 22.4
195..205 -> 21.8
